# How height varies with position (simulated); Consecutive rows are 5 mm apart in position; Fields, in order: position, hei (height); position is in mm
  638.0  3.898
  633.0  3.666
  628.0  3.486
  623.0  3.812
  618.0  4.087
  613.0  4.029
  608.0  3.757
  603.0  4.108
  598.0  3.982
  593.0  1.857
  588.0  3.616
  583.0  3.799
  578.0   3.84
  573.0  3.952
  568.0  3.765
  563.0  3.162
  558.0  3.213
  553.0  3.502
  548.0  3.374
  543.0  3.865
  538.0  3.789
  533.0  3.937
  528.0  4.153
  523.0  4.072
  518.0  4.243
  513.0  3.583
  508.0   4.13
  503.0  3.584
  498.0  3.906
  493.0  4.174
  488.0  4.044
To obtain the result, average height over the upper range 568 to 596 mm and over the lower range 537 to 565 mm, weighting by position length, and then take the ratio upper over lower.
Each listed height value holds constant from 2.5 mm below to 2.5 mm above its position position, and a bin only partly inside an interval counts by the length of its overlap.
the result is 1.0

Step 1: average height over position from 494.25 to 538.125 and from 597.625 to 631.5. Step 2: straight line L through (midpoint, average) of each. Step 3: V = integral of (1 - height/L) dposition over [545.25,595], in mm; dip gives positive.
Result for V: 6.18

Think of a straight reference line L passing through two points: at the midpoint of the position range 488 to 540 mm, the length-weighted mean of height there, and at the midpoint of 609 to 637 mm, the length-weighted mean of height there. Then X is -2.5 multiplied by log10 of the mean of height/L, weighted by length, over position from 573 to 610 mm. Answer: 0.08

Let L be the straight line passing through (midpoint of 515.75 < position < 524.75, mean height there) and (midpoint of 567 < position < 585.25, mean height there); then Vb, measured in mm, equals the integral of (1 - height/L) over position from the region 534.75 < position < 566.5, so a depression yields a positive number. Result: 3.9 mm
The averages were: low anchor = 4.16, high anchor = 3.85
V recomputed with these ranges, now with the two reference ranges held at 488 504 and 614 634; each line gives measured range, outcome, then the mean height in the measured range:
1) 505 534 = -0.77 mm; 4.02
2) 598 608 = -0.46 mm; 3.99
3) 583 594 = 2.11 mm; 3.1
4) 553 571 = 2.10 mm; 3.41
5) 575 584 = 0.03 mm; 3.83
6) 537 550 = 0.70 mm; 3.67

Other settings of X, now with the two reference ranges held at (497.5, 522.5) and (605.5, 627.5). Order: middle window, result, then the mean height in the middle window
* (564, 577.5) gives 0.032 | 3.78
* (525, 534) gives -0.045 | 4.06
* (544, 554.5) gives 0.118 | 3.49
